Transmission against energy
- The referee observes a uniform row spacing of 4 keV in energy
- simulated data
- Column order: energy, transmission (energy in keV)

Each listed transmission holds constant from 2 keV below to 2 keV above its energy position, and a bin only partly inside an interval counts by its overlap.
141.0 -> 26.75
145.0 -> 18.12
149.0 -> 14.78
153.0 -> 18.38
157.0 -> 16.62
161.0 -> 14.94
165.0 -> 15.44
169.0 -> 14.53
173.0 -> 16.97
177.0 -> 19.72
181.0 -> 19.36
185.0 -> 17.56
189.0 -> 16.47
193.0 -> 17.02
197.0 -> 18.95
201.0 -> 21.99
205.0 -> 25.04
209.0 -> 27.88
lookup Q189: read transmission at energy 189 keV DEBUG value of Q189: 16.47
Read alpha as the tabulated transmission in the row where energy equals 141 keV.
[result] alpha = 26.75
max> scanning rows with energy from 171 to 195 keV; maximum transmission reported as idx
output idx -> 19.72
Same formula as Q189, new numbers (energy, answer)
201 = 21.99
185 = 17.56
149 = 14.78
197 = 18.95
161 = 14.94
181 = 19.36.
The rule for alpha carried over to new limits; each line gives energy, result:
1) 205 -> 25.04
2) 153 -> 18.38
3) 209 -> 27.88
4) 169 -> 14.53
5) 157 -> 16.62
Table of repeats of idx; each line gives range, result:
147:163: 18.38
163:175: 16.97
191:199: 18.95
